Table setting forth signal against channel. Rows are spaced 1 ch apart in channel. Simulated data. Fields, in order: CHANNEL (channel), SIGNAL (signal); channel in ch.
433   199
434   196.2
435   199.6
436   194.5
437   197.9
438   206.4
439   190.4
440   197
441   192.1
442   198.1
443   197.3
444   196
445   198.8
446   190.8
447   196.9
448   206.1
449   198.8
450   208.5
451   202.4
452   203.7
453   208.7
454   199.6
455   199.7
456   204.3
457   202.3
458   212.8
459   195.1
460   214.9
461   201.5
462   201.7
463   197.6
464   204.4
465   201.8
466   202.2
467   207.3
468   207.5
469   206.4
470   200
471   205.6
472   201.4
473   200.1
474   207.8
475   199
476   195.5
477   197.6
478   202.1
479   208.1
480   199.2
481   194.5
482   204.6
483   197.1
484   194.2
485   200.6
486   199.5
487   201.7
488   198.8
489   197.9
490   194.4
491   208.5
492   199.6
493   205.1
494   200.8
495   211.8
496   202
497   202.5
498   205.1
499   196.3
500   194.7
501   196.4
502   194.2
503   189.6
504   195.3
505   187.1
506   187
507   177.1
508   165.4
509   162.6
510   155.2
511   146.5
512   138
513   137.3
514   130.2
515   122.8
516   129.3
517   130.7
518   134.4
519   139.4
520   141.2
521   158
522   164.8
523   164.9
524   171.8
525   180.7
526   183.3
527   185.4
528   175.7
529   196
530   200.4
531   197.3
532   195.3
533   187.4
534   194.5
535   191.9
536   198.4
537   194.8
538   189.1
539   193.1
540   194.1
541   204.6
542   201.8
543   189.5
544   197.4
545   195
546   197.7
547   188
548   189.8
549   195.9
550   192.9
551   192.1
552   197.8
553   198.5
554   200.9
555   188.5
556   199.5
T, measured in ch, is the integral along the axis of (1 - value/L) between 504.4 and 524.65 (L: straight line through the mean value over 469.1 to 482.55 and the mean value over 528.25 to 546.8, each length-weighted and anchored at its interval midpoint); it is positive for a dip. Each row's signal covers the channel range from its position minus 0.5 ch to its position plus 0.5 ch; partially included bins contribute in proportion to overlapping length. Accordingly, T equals 4.6 ch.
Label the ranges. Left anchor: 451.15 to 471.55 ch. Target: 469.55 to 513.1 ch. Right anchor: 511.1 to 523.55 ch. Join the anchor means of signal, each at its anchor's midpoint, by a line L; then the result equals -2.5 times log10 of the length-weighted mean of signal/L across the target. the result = -0.14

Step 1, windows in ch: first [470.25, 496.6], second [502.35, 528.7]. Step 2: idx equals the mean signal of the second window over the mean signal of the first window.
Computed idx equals 0.80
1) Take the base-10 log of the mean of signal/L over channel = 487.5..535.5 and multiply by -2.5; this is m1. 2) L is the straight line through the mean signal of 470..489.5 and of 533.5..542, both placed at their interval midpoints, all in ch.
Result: 0.12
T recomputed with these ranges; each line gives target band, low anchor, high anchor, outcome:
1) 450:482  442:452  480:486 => -0.6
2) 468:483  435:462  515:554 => -0.5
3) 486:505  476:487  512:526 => -2.0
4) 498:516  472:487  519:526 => 0.8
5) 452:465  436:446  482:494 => -0.4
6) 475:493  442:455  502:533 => -1.7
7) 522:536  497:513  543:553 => 0.1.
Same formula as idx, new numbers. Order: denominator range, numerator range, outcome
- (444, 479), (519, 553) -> 0.93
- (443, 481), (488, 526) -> 0.86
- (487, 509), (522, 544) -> 0.97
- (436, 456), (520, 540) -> 0.93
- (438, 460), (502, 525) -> 0.78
